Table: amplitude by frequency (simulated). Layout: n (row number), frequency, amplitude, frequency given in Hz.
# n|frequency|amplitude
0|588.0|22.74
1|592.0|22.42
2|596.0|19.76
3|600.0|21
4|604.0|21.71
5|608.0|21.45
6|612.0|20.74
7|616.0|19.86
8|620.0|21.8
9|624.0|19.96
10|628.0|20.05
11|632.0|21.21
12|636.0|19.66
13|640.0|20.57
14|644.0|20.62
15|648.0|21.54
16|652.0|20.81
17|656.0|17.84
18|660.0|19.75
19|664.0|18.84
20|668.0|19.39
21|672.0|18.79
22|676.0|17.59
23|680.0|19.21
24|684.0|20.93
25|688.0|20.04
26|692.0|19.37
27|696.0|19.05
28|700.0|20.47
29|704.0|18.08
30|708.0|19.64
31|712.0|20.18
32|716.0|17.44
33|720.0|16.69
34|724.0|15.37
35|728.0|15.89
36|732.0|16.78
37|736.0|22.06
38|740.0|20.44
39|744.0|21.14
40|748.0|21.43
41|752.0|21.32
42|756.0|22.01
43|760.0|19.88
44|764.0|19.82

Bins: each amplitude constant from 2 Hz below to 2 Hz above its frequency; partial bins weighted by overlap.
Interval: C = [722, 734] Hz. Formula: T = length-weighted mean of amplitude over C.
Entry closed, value 16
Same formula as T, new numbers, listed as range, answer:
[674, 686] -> 19.2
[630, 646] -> 20.5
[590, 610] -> 21.3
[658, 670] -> 19.3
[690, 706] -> 19.2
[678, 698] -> 19.7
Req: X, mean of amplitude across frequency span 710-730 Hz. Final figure 17.1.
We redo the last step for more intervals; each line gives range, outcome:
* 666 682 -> 18.7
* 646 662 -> 20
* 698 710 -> 19.4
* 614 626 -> 20.5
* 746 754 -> 21.4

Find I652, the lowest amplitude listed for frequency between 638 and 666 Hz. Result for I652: 17.84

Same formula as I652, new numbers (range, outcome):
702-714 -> 18.08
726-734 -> 15.89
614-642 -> 19.66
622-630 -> 19.96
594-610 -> 19.76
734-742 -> 20.44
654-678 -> 17.59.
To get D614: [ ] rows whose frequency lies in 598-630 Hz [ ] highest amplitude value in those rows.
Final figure 21.8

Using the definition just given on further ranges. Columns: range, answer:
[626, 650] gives 21.54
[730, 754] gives 22.06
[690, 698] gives 19.37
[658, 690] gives 20.93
